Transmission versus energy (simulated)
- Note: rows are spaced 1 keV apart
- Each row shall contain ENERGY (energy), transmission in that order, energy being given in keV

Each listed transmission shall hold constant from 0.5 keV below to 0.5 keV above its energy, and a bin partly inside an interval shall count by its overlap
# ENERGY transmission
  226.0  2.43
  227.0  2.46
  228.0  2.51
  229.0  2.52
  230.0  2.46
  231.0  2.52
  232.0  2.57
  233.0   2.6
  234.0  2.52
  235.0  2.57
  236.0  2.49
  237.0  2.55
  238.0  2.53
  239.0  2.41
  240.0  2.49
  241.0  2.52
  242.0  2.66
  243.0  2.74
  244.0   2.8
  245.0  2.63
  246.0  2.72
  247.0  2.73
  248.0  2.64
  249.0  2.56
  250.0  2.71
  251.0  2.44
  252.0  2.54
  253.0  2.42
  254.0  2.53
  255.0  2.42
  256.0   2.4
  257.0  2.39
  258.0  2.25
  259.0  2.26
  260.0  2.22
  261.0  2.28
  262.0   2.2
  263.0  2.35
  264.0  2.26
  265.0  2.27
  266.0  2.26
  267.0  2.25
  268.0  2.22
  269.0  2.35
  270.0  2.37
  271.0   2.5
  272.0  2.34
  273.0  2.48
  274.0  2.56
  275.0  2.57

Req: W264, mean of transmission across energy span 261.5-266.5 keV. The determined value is 2.27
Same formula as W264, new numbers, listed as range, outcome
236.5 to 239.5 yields 2.5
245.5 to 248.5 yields 2.7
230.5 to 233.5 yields 2.56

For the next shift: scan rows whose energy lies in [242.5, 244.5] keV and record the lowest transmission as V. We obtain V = 2.74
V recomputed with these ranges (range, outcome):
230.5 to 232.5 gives 2.52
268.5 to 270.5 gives 2.35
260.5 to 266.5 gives 2.2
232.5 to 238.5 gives 2.49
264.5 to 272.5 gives 2.22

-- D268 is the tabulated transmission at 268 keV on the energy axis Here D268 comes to 2.22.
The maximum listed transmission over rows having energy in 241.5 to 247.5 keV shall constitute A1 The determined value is 2.8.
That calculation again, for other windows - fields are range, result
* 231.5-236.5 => 2.6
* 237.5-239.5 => 2.53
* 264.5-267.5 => 2.27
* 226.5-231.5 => 2.52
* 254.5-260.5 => 2.42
